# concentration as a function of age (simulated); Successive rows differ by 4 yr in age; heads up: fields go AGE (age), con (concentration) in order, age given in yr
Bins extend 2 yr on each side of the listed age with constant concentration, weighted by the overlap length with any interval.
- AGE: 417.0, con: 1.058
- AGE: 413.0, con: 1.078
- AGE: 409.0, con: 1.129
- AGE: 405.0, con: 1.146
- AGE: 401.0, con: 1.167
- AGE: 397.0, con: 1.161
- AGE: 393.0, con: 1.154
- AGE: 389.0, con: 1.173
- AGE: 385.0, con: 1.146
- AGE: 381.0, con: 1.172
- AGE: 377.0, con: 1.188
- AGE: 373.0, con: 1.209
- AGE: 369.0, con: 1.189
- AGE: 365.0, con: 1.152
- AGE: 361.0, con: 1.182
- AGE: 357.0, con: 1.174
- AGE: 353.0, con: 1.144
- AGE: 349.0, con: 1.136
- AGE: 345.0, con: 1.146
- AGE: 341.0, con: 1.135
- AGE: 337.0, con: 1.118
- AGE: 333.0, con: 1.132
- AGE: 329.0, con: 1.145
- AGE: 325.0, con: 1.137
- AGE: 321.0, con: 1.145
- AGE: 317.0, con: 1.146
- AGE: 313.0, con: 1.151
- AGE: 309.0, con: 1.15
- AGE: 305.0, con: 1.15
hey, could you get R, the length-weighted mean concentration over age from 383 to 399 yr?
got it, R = 1.16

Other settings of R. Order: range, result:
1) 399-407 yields 1.16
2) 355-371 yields 1.17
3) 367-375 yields 1.2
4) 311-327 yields 1.14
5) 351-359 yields 1.16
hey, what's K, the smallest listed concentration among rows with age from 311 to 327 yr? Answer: 1.137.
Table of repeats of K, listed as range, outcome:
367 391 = 1.146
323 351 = 1.118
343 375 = 1.136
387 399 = 1.154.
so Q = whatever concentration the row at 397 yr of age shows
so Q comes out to 1.161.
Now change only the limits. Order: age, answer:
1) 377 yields 1.188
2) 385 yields 1.146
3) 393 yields 1.154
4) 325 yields 1.137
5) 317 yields 1.146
